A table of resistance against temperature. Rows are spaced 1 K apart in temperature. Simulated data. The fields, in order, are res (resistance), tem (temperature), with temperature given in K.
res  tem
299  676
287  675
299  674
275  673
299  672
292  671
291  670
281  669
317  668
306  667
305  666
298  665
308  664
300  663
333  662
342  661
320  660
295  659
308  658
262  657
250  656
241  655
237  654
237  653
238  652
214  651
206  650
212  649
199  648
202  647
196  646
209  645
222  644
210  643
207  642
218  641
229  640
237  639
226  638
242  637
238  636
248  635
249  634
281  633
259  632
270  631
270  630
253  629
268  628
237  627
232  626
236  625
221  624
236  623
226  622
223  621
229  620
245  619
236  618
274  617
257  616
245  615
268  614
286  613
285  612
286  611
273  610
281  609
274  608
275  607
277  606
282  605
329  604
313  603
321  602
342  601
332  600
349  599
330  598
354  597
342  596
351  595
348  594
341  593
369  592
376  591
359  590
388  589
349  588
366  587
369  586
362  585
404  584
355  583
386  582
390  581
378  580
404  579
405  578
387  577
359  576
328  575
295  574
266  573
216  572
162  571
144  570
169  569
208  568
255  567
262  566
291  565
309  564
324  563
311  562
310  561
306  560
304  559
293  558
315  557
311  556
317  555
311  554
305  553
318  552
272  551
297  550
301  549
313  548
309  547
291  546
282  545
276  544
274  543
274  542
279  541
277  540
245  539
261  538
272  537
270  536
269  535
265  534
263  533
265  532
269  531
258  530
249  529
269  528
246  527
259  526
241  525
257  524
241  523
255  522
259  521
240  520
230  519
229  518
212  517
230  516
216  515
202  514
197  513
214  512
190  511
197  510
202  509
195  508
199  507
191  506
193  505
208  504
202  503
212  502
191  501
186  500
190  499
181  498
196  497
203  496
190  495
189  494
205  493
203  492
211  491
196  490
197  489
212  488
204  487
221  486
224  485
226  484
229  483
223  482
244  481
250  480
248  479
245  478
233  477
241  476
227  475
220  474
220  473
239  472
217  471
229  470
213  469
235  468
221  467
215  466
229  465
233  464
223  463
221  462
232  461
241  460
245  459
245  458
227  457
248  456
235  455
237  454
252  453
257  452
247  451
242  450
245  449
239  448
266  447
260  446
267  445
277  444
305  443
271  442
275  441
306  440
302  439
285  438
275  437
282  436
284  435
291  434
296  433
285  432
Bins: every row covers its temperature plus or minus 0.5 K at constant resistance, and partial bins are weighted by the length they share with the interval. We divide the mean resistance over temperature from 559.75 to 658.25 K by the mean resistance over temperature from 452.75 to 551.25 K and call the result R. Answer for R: 1.2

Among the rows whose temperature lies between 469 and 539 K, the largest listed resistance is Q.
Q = 272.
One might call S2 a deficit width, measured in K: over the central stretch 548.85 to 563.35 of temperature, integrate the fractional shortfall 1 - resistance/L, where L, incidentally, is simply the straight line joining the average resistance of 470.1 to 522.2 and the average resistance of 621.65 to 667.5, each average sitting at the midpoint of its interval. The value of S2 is -4.90 K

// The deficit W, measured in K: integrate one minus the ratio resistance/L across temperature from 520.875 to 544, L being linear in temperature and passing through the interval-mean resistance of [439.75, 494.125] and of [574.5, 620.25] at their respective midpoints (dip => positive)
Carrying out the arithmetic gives 1.6 K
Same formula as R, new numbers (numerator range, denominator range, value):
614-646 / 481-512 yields 1.18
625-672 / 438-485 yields 1.05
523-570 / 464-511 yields 1.30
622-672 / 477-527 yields 1.18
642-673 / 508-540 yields 1.09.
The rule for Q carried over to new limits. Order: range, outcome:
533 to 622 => 405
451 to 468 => 257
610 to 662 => 342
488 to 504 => 212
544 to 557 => 318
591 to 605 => 376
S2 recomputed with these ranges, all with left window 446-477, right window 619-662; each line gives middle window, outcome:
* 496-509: 2.24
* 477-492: 0.81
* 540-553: -2.83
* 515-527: -0.14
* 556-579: -4.47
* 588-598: -4.84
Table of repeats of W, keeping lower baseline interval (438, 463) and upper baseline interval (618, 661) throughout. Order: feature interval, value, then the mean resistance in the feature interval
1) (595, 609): -4.23 K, 317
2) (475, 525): 7.32 K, 215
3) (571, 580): -2.94 K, 326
